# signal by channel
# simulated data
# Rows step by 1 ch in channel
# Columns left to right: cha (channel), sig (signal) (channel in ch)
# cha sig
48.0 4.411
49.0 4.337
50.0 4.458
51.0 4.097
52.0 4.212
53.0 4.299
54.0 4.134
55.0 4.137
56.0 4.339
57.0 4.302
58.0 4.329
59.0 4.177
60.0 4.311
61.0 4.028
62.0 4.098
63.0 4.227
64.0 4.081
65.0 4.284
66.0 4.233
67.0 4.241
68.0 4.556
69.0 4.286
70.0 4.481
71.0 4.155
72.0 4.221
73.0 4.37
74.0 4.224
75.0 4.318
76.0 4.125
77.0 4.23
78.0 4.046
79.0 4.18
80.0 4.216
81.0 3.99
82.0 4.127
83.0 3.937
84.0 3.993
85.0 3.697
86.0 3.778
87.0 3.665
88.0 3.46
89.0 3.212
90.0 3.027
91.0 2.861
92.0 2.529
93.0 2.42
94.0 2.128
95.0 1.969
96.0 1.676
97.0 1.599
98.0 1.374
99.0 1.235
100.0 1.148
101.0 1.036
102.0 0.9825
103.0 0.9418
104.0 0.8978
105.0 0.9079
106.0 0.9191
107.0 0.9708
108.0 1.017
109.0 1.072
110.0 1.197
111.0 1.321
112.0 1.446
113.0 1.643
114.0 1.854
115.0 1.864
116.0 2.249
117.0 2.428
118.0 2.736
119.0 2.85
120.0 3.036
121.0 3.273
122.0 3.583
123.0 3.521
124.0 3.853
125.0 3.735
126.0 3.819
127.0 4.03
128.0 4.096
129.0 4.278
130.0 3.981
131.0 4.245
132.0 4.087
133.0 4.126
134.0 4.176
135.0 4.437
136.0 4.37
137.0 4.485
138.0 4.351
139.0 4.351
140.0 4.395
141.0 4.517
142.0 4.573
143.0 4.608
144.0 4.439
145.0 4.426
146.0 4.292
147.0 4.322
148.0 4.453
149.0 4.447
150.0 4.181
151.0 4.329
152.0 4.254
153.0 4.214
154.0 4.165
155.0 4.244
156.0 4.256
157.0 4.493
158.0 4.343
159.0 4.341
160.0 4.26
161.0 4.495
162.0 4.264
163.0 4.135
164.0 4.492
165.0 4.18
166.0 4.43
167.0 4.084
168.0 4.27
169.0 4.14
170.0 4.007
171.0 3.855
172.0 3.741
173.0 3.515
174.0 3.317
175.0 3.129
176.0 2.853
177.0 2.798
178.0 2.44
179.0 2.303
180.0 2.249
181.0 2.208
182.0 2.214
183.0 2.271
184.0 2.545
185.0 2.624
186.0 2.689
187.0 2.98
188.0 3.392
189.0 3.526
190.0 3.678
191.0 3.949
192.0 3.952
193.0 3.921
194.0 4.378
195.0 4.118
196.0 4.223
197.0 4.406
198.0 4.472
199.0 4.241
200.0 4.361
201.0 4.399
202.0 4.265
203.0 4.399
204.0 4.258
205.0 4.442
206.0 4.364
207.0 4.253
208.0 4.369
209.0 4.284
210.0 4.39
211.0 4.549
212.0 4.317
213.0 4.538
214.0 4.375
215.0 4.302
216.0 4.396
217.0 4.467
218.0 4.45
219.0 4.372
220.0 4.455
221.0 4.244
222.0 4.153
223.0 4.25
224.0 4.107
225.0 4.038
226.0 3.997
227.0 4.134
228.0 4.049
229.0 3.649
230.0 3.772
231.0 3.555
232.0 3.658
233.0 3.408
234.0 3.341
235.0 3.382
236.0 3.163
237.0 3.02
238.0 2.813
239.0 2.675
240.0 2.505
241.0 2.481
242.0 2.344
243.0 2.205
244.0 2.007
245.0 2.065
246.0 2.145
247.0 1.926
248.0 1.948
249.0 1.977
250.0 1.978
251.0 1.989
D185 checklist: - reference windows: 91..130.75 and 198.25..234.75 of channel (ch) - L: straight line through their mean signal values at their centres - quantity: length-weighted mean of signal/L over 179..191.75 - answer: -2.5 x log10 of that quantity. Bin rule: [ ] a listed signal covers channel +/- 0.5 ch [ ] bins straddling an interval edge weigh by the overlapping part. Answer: 0.254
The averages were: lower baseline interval 2.22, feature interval 2.86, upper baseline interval 4.18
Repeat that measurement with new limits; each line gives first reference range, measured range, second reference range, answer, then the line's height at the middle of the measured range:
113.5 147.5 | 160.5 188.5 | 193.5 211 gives 0.23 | 4.13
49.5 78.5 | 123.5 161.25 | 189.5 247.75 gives -0.07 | 4.01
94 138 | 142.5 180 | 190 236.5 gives -0.22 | 3.28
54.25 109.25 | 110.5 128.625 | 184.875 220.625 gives 0.22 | 3.49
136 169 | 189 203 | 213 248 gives -0.09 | 3.85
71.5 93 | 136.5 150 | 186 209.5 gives -0.13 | 3.94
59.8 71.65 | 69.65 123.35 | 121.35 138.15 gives 0.49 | 4.15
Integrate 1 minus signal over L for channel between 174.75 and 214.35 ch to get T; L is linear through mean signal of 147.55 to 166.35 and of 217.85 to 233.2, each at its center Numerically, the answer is 4.4 ch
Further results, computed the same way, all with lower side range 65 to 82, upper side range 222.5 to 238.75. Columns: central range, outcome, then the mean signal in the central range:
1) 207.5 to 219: -2.2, 4.4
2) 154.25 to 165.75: -1.2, 4.32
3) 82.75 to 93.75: 2.4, 3.28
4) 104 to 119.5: 9.4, 1.61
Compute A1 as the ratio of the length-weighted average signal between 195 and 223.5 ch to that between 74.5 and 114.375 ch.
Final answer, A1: 1.79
